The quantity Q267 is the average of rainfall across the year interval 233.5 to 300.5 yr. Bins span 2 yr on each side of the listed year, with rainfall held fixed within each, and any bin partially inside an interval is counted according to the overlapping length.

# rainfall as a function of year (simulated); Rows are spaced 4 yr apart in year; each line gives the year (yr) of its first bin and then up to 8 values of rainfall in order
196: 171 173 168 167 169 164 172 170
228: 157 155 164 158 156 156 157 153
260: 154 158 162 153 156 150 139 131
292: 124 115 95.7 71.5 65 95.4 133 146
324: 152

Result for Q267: 147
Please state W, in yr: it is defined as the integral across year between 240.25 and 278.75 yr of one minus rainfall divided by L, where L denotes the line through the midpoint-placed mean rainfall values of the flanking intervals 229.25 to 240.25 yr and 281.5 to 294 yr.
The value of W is -2.6 yr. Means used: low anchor 159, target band 156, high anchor 132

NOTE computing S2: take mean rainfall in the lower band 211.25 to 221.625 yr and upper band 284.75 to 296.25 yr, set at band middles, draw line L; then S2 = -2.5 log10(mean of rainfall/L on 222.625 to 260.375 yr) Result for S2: -0.03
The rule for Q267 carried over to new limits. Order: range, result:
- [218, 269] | 159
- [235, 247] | 159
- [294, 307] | 91.8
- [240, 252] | 156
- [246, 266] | 156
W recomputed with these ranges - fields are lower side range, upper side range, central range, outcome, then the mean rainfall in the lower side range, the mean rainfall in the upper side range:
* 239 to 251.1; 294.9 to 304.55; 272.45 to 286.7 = -3.6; 157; 95.5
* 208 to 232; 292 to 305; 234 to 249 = -1.1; 166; 100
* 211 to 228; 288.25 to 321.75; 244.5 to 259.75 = -1.2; 167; 107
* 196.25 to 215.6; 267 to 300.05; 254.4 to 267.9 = -0.9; 169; 138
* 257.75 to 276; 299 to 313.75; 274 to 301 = -3.3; 157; 80.7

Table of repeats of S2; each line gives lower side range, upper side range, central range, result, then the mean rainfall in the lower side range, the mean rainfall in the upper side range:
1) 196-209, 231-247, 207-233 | -0.01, 170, 158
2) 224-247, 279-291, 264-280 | -0.09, 159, 138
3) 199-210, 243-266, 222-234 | 0.01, 169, 156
